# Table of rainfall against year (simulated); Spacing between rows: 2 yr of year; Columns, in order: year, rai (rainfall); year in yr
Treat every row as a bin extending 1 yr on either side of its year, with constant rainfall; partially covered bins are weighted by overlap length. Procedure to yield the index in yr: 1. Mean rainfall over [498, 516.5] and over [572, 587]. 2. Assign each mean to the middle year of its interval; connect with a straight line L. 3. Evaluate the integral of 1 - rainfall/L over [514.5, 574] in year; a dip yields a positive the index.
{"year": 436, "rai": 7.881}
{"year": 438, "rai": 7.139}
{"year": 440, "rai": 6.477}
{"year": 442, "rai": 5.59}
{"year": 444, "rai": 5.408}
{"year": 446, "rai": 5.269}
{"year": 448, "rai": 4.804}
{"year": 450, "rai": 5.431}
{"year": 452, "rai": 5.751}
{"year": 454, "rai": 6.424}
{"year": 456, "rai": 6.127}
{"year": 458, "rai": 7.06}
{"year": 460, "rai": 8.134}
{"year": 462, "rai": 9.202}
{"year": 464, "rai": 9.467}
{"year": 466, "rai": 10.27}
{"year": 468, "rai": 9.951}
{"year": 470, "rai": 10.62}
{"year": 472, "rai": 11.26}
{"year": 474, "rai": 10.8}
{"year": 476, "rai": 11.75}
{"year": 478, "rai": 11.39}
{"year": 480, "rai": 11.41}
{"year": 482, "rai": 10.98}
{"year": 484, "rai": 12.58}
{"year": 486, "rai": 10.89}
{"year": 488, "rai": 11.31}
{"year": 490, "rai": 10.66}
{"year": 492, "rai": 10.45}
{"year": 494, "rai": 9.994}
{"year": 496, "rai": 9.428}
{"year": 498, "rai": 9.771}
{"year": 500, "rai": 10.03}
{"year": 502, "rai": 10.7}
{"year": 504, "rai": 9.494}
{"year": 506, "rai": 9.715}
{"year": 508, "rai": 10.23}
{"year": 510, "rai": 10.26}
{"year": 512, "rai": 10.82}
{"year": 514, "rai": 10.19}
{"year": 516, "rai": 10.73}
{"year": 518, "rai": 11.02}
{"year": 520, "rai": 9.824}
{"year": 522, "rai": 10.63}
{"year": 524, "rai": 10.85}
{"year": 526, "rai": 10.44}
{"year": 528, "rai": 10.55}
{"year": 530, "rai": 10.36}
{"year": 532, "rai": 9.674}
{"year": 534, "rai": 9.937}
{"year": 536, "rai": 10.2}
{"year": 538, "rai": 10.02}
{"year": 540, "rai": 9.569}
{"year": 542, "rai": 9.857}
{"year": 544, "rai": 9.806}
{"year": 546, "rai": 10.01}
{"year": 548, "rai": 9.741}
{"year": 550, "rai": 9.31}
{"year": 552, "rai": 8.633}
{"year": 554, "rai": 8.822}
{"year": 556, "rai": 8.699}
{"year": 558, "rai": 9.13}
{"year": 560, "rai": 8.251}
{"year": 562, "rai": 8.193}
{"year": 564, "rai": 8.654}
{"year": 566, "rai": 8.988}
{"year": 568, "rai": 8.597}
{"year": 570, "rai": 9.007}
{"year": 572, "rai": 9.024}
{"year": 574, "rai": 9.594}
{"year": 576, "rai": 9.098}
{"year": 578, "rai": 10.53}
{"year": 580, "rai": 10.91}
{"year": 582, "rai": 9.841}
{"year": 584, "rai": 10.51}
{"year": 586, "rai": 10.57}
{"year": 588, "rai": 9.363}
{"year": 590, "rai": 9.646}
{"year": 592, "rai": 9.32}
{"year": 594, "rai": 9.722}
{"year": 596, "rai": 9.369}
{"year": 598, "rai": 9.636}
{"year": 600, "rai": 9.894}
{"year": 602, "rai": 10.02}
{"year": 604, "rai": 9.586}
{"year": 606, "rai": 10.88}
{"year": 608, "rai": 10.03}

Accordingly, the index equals 3.11 yr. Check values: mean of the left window 10.2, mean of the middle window 9.61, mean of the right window 10.1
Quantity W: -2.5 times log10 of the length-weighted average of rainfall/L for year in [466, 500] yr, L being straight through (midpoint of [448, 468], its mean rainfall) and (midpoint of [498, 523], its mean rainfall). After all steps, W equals -0.22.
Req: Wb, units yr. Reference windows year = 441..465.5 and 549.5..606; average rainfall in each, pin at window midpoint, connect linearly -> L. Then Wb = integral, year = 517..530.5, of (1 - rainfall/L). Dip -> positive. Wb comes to -3.8 yr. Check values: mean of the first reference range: 6.63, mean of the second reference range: 9.42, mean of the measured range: 10.5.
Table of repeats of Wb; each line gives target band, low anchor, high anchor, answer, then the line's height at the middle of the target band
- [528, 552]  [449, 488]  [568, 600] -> -0.5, 9.63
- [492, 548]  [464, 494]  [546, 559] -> -1.3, 9.93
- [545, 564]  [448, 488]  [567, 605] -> 1.3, 9.61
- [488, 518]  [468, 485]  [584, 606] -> 1.9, 10.9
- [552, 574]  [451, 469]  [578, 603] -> 1.8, 9.53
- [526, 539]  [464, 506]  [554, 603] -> -0.2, 10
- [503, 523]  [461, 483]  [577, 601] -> 0.2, 10.4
